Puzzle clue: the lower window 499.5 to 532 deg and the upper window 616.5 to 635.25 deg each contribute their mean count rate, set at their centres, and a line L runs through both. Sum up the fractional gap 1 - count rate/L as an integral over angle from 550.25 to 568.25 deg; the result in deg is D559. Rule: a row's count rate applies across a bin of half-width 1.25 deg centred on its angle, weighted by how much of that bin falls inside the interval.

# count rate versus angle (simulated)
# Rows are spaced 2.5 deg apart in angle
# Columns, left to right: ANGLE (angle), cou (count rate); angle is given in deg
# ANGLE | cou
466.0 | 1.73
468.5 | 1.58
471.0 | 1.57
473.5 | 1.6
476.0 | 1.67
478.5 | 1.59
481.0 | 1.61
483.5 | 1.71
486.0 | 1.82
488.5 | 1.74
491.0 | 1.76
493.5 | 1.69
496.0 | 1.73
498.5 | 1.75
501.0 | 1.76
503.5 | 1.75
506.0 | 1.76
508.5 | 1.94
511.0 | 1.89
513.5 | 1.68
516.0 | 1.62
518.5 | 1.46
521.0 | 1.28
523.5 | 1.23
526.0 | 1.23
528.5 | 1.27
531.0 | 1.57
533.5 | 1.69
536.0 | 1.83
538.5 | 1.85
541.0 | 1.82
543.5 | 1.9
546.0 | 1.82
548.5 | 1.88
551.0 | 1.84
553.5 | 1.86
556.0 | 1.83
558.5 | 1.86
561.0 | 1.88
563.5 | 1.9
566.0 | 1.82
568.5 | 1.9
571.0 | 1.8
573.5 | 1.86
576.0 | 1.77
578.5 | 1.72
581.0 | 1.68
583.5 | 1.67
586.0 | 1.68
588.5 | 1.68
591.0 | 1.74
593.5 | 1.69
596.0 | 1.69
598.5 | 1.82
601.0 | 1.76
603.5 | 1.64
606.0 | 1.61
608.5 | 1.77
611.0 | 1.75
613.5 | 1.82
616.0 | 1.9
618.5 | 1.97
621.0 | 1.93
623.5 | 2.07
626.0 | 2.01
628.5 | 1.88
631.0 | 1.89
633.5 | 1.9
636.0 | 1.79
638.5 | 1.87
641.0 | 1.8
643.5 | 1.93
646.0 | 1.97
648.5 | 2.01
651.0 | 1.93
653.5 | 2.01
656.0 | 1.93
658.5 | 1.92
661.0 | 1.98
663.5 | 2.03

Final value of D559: -1.45 deg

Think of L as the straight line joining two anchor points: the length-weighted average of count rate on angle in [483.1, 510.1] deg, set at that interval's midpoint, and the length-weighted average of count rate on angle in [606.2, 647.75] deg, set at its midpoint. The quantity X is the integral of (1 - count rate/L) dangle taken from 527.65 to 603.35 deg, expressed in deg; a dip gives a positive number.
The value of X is 2.5 deg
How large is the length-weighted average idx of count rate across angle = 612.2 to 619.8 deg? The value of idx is 1.9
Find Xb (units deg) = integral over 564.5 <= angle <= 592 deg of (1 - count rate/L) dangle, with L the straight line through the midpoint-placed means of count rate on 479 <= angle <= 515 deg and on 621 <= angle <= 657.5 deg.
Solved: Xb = 1.4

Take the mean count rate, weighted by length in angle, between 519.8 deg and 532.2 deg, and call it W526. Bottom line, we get 1.32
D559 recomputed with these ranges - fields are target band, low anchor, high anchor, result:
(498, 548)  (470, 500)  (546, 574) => 3.3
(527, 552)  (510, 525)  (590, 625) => -2.4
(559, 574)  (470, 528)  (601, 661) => -0.8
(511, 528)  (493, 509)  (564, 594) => 3.1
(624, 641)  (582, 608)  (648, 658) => -0.2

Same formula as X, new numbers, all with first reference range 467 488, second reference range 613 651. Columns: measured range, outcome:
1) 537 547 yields -0.49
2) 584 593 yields 0.71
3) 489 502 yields -0.45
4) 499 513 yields -0.91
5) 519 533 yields 3.15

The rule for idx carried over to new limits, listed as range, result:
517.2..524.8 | 1.32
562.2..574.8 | 1.86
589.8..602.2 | 1.74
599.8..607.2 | 1.67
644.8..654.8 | 1.98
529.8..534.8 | 1.63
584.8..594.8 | 1.7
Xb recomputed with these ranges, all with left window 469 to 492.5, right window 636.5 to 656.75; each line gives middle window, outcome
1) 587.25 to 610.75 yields 1.8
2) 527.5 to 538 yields 0.8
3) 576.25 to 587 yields 0.8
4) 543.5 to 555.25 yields -0.5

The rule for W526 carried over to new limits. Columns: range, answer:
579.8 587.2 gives 1.68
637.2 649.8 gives 1.92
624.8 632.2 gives 1.93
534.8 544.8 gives 1.85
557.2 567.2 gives 1.87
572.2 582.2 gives 1.76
